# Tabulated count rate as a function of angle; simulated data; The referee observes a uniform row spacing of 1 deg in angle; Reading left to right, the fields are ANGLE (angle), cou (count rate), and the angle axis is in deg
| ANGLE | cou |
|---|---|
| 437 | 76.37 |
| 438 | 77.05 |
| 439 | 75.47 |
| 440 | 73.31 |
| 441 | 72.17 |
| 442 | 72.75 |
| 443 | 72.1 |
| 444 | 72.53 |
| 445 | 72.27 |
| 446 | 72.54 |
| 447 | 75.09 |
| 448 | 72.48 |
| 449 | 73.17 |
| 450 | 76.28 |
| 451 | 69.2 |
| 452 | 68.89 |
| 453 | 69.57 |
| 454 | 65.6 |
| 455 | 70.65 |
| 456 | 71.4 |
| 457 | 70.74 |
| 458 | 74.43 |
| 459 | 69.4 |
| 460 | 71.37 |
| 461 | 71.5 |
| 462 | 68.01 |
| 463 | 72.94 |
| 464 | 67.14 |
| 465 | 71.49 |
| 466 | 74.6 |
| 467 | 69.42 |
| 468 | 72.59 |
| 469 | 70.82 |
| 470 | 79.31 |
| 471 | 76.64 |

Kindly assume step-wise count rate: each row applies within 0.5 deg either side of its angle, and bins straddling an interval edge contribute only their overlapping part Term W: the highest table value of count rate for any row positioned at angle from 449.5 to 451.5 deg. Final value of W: 76.28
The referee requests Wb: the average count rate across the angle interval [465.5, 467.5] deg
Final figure 72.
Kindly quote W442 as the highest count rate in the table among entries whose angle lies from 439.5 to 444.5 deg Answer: 73.31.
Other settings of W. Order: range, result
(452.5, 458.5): 74.43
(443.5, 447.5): 75.09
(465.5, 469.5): 74.6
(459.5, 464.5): 72.94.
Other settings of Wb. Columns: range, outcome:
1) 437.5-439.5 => 76.3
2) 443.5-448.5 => 73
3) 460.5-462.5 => 69.8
